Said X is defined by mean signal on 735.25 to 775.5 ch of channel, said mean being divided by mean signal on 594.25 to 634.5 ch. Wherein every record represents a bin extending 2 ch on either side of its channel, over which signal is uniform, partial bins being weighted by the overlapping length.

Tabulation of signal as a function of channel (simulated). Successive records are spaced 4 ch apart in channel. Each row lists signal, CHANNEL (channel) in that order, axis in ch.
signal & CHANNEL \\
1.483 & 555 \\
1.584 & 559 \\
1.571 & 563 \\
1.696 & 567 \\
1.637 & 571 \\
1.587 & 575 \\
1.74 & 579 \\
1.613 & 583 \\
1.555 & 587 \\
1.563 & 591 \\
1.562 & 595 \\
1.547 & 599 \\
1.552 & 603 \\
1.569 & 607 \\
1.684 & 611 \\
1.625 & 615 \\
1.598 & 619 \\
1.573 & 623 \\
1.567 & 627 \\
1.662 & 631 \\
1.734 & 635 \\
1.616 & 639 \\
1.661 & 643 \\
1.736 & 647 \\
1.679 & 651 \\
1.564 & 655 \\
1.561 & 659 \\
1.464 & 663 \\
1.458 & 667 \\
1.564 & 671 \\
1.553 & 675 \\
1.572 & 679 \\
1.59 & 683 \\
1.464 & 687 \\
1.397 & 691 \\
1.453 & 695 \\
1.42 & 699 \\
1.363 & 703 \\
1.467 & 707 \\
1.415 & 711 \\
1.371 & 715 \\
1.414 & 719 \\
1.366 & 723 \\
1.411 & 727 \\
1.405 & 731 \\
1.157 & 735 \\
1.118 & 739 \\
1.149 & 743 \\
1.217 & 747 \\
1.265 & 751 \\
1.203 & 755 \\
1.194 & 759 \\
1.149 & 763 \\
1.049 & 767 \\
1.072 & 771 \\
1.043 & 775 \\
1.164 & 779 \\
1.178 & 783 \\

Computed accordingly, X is 0.72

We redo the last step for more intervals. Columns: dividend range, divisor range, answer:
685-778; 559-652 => 0.79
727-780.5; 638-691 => 0.75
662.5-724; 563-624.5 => 0.91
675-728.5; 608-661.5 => 0.88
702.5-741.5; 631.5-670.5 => 0.84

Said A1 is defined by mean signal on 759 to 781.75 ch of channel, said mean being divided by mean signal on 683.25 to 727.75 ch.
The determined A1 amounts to 0.8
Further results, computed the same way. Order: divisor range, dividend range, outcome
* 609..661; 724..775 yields 0.73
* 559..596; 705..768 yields 0.79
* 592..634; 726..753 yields 0.78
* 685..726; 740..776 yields 0.81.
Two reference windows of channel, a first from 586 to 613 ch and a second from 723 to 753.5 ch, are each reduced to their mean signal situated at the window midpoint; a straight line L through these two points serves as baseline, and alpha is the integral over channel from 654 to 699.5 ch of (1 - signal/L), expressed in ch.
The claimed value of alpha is -3.6 ch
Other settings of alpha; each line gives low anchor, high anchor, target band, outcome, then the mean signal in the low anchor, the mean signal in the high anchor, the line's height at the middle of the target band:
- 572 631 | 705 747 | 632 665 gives -2.9 ch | 1.6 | 1.32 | 1.49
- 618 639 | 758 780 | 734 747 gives 0.6 ch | 1.63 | 1.11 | 1.21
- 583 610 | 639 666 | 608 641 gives -0.9 ch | 1.57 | 1.61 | 1.59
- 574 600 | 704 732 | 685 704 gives 0.2 ch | 1.6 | 1.41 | 1.44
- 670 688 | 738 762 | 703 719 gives -0.2 ch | 1.55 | 1.19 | 1.39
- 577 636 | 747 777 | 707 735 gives -2.6 ch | 1.61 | 1.14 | 1.27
